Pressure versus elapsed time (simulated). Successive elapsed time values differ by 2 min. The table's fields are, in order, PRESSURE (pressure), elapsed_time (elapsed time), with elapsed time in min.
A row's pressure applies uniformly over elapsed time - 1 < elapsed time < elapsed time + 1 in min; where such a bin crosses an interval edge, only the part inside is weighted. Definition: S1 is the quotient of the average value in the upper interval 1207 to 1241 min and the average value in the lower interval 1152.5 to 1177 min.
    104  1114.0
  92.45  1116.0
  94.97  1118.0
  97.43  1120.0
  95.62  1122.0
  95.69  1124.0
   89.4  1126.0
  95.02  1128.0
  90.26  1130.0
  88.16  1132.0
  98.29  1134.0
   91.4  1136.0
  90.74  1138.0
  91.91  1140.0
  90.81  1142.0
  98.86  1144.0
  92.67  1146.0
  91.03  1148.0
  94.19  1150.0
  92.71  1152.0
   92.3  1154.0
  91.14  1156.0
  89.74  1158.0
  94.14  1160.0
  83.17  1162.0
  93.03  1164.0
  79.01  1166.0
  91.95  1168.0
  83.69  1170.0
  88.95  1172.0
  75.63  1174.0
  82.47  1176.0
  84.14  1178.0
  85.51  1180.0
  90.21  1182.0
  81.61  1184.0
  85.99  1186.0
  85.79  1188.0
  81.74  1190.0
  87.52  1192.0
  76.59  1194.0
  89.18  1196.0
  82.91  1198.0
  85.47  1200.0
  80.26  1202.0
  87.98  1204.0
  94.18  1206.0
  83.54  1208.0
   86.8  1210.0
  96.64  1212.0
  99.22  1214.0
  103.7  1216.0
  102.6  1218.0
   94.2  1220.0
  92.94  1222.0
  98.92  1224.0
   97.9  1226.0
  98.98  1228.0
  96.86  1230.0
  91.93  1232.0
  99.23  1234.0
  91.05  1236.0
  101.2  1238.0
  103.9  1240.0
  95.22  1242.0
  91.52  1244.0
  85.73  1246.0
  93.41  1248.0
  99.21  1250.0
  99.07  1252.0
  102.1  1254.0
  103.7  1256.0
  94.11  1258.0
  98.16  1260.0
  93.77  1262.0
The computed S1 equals 1.11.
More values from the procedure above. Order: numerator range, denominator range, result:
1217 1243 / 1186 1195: 1.17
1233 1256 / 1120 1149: 1.04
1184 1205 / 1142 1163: 0.92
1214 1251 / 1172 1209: 1.14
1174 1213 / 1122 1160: 0.92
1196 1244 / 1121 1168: 1.02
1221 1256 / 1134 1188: 1.09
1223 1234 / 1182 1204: 1.15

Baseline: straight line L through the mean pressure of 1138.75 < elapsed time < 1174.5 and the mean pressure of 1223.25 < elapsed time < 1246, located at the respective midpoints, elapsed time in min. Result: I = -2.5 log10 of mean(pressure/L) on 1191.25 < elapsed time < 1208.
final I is 0.10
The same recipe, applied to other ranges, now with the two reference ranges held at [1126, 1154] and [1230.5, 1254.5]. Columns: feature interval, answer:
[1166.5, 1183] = 0.11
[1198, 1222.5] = 0.04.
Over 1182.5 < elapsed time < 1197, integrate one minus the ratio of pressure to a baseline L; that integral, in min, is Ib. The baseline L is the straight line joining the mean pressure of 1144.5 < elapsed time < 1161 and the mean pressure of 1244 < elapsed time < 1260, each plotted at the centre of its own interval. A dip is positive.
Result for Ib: 1.5 min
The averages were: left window 92.4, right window 96.5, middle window 84.3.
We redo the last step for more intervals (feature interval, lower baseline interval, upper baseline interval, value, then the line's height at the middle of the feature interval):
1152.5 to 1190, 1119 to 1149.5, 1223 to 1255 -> 3.1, 94.4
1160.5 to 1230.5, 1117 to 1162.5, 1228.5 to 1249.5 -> 3.9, 94.1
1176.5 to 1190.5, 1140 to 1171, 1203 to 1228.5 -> 1.2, 92.7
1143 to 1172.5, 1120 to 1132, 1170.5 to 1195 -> -0.8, 87.9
